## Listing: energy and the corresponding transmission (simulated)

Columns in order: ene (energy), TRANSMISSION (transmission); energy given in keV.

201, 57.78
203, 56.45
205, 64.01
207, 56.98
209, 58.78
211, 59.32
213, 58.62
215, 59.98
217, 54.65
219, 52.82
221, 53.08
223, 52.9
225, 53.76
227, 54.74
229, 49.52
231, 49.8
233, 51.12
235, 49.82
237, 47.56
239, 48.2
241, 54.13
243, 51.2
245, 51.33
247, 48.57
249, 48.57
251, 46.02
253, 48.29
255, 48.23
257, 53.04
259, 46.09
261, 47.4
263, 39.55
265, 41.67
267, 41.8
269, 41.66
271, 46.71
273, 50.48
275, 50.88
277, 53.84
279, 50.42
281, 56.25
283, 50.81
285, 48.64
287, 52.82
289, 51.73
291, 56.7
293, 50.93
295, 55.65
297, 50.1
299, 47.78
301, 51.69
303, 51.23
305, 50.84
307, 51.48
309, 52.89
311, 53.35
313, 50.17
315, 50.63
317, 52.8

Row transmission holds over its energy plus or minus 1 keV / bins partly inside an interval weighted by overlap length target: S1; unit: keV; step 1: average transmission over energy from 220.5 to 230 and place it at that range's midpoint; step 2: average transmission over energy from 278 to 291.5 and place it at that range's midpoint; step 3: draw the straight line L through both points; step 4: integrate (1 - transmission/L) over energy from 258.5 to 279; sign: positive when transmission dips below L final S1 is 2.4 keV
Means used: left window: 52.8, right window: 52.3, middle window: 46.2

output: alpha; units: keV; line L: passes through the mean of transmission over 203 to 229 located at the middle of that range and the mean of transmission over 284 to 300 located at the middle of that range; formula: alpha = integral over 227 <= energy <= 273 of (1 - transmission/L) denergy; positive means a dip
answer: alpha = 5.4 keV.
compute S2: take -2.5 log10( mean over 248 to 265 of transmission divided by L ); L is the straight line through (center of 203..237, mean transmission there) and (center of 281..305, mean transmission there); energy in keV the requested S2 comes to 0.141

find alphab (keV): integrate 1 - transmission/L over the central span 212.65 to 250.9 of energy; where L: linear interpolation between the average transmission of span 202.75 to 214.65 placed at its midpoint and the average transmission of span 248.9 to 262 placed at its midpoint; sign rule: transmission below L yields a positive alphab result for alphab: 1.4 keV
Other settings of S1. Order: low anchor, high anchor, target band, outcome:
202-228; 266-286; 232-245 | 0.80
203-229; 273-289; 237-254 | 1.53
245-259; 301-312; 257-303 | 0.96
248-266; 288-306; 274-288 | -0.63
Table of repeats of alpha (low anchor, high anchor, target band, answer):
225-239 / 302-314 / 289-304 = -0.1 keV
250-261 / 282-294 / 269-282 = 0.0 keV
